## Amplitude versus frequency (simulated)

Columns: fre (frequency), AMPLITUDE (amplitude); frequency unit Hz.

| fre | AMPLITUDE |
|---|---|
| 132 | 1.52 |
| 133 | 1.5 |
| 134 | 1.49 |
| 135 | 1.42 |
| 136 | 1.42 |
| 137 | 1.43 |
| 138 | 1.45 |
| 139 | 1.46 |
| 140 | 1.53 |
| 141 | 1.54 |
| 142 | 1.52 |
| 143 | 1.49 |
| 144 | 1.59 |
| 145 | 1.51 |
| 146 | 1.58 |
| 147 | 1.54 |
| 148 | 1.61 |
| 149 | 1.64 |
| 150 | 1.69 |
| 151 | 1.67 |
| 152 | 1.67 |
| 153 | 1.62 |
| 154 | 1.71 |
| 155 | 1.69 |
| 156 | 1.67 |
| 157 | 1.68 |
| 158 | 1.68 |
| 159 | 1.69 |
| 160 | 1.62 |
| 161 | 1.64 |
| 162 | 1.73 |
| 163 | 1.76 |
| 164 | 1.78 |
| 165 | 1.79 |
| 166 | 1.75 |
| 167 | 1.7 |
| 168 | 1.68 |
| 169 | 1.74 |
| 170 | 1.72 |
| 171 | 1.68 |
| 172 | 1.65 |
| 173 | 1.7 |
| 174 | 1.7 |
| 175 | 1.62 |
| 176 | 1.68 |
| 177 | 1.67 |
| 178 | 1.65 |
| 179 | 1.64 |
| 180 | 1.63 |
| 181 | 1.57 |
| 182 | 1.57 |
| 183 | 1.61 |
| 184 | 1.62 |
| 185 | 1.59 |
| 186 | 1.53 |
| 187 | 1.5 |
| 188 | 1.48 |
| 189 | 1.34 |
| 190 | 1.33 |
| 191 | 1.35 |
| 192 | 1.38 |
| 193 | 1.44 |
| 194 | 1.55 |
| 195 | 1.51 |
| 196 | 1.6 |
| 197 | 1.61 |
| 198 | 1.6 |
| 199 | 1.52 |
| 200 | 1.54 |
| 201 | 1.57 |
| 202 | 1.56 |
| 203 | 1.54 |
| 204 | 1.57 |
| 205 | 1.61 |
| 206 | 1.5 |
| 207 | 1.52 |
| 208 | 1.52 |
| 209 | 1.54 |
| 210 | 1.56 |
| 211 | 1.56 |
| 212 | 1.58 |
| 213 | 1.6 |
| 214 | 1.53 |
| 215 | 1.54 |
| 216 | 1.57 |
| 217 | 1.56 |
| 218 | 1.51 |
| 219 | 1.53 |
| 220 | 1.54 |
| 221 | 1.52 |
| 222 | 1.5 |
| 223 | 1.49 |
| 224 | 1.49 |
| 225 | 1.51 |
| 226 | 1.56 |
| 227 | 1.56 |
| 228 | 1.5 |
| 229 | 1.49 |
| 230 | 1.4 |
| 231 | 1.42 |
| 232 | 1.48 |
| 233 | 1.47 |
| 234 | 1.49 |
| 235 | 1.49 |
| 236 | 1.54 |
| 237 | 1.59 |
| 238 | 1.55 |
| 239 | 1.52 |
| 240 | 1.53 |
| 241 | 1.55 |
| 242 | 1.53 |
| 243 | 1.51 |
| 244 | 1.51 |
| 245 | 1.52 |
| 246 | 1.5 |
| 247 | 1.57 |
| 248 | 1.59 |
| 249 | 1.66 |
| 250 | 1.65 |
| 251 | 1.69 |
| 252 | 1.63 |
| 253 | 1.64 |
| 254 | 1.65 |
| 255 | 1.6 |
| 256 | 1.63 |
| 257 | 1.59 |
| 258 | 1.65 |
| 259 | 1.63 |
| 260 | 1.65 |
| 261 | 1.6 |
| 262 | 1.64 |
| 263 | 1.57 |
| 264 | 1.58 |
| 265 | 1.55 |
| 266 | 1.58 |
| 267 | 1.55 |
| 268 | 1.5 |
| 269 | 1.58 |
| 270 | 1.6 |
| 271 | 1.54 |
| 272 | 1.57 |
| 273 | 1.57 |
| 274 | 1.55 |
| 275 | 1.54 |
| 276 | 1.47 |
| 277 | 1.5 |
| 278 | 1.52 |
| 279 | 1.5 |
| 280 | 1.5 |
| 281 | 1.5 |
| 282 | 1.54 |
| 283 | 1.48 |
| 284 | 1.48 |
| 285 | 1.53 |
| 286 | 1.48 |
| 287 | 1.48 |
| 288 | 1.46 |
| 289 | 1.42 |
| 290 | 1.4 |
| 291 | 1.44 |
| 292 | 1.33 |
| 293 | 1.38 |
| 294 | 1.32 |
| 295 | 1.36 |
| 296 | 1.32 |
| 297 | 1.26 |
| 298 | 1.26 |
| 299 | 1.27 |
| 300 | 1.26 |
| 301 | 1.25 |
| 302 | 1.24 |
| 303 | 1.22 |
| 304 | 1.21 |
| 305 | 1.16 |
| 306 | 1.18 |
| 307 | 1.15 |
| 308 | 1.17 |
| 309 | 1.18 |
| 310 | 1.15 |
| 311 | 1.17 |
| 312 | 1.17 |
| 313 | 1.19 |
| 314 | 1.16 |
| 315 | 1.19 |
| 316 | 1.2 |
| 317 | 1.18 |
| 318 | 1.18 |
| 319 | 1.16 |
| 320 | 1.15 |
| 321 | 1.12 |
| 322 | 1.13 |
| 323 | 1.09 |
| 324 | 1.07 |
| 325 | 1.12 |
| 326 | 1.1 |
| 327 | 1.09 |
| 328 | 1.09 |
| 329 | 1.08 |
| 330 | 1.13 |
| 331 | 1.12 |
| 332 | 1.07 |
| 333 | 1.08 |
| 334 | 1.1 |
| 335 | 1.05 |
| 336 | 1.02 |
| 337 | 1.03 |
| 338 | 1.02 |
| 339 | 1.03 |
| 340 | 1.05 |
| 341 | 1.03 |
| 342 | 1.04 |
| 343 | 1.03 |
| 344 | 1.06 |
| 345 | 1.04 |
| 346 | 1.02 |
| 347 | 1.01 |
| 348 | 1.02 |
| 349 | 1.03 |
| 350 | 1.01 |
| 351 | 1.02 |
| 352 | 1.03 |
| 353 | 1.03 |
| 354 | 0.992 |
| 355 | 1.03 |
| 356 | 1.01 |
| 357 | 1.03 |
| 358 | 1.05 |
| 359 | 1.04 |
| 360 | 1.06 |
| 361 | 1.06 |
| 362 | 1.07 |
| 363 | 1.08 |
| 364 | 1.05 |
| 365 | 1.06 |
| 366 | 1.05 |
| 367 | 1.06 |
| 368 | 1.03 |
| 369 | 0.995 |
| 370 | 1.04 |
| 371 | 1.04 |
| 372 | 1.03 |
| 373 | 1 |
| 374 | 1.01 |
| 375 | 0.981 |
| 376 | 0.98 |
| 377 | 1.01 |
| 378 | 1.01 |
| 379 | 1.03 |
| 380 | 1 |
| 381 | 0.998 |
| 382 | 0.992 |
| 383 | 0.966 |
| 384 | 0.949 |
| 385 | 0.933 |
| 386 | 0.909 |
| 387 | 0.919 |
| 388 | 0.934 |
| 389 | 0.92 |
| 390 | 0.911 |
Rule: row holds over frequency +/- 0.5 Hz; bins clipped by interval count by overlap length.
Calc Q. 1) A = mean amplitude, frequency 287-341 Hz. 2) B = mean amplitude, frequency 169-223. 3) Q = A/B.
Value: 0.76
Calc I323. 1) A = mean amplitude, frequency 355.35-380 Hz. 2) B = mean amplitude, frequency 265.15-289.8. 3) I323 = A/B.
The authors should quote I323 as 0.7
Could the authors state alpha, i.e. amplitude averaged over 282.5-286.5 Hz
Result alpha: 1.49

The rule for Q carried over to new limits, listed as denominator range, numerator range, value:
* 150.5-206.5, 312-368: 0.67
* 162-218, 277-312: 0.84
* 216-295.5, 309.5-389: 0.69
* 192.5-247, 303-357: 0.71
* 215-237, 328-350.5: 0.70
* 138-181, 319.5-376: 0.64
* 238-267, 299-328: 0.73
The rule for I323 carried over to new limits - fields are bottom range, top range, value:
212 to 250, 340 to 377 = 0.68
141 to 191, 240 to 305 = 0.92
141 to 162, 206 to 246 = 0.94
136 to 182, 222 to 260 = 0.95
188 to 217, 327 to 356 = 0.69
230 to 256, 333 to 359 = 0.66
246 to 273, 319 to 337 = 0.68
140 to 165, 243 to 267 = 0.98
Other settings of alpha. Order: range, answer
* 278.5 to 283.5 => 1.5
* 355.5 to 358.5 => 1.03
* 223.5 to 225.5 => 1.5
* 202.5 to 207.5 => 1.55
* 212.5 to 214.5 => 1.56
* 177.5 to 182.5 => 1.61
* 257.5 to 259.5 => 1.64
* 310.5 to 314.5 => 1.17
